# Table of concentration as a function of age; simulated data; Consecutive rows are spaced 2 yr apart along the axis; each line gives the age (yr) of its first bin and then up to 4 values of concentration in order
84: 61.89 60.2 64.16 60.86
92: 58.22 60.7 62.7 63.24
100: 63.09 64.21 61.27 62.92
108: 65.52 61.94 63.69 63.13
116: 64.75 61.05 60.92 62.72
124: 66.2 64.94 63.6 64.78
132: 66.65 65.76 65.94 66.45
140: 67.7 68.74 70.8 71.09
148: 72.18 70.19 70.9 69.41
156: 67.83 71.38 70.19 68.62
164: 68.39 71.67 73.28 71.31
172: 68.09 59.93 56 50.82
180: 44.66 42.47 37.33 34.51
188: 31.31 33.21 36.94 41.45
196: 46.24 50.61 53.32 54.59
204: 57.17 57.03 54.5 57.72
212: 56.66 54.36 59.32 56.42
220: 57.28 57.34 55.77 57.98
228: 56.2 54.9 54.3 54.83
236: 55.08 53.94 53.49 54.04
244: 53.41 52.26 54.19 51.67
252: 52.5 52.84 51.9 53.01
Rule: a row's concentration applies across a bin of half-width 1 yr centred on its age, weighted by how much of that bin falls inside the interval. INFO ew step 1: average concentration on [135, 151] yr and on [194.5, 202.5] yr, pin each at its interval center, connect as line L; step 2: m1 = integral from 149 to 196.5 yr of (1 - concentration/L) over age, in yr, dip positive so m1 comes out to 2.5 yr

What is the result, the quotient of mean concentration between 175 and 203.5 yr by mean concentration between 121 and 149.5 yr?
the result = 0.7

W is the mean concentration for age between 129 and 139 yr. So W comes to 65.9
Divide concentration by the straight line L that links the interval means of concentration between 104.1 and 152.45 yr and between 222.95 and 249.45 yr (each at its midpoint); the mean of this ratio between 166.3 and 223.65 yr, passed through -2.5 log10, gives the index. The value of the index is 0.130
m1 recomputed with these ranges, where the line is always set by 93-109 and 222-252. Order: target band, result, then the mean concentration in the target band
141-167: -4.6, 70.1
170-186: 1.8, 51.5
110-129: -0.5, 63.4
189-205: 2.9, 46.7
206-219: -0.1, 56.5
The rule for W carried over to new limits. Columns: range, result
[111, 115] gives 63.4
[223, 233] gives 55.8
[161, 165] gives 68.5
